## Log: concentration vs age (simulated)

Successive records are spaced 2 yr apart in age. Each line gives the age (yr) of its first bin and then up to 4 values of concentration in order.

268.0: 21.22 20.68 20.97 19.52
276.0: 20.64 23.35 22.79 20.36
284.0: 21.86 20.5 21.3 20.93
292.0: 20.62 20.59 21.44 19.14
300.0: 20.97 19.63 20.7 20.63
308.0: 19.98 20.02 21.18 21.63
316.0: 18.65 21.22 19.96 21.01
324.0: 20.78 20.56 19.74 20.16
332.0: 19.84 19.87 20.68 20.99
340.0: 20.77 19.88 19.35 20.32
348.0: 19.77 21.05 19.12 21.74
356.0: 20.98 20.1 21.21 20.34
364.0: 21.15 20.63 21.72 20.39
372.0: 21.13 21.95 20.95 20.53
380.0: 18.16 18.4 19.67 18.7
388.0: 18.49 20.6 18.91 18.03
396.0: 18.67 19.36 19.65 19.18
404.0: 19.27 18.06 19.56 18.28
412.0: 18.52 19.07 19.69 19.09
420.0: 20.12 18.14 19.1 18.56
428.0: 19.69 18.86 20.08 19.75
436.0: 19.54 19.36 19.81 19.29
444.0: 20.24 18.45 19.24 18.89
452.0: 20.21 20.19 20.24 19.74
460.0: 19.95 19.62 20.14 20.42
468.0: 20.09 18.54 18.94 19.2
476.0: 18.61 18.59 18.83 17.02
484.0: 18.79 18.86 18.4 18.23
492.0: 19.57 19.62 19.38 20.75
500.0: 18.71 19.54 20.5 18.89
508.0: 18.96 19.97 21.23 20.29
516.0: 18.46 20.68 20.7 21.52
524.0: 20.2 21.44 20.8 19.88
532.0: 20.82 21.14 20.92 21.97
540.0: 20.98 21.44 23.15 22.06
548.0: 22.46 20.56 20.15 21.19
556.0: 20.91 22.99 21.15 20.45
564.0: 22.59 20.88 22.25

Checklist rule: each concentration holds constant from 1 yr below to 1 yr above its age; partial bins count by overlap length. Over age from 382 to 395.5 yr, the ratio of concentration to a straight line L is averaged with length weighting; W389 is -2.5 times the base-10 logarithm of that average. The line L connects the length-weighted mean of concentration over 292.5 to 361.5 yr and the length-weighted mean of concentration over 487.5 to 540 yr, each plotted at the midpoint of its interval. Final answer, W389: 0.072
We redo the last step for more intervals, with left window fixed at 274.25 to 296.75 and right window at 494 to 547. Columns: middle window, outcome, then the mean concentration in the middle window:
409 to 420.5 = 0.10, 19.1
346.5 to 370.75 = 0.02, 20.7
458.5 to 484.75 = 0.08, 19.1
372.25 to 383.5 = 0.05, 20.1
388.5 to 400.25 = 0.10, 19.1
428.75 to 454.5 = 0.07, 19.5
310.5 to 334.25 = 0.04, 20.4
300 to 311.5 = 0.05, 20.3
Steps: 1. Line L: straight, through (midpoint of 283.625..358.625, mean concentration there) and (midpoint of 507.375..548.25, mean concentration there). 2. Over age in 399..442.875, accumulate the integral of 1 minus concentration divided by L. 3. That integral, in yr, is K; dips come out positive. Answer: 3.1 yr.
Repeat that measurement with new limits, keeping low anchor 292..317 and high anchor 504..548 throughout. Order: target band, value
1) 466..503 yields 3.0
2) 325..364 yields 0.2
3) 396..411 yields 1.1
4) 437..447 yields 0.6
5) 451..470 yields 0.6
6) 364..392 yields 0.6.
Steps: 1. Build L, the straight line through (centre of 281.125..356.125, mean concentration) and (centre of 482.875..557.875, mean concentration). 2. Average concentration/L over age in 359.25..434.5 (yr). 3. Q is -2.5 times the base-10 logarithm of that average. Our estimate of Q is 0.047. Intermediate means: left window 20.5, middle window 19.6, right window 20.4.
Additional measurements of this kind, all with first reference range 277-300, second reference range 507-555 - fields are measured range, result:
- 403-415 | 0.12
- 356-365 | 0.02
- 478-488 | 0.14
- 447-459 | 0.06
